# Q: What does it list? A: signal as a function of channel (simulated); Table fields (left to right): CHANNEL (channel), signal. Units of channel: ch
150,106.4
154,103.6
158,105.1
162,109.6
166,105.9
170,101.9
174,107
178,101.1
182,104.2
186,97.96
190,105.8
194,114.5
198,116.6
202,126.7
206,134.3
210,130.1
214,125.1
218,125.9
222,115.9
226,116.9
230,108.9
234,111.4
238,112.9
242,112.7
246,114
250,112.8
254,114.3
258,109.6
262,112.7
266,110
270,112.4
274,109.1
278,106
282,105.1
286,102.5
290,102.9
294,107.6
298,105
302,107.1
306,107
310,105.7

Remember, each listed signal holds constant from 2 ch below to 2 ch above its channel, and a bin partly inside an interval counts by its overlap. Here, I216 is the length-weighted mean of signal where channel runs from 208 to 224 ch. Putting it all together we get 124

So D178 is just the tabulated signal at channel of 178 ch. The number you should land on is 101.1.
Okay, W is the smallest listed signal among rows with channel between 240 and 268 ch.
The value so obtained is 109.6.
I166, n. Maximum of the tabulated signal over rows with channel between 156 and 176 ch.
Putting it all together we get 109.6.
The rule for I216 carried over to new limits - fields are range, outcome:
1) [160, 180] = 105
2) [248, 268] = 112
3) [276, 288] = 105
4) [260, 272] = 112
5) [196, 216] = 127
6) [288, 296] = 105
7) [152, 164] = 106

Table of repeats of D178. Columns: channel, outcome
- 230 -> 108.9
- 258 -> 109.6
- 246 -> 114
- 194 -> 114.5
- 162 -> 109.6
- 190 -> 105.8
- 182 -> 104.2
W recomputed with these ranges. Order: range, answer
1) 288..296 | 102.9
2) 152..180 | 101.1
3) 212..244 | 108.9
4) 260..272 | 110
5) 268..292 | 102.5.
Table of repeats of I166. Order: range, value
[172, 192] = 107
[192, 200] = 116.6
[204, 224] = 134.3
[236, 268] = 114.3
